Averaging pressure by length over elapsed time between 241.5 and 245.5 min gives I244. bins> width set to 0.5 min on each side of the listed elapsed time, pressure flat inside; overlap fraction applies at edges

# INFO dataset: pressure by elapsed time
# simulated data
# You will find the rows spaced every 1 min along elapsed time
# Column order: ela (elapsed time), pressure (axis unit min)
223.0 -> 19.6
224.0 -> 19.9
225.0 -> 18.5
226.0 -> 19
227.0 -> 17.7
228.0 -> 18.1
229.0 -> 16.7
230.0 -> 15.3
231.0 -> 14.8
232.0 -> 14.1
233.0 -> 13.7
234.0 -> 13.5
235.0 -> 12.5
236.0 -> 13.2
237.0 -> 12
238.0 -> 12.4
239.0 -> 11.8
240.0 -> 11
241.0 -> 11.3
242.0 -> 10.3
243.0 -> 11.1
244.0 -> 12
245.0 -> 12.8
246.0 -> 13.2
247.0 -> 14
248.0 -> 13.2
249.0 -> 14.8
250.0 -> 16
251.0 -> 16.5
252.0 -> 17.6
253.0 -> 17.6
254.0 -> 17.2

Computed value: 11.6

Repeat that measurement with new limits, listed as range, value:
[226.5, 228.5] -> 17.9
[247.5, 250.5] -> 14.7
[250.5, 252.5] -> 17.1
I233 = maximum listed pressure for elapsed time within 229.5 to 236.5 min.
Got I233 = 15.3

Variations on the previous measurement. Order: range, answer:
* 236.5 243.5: 12.4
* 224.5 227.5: 19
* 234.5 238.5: 13.2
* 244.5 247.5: 14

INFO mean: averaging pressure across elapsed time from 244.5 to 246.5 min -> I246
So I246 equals 13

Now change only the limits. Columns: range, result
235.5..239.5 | 12.3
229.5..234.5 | 14.3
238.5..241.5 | 11.4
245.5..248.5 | 13.5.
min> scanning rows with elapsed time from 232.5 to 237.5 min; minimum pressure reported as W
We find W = 12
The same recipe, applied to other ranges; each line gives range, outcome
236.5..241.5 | 11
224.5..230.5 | 15.3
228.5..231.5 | 14.8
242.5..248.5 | 11.1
